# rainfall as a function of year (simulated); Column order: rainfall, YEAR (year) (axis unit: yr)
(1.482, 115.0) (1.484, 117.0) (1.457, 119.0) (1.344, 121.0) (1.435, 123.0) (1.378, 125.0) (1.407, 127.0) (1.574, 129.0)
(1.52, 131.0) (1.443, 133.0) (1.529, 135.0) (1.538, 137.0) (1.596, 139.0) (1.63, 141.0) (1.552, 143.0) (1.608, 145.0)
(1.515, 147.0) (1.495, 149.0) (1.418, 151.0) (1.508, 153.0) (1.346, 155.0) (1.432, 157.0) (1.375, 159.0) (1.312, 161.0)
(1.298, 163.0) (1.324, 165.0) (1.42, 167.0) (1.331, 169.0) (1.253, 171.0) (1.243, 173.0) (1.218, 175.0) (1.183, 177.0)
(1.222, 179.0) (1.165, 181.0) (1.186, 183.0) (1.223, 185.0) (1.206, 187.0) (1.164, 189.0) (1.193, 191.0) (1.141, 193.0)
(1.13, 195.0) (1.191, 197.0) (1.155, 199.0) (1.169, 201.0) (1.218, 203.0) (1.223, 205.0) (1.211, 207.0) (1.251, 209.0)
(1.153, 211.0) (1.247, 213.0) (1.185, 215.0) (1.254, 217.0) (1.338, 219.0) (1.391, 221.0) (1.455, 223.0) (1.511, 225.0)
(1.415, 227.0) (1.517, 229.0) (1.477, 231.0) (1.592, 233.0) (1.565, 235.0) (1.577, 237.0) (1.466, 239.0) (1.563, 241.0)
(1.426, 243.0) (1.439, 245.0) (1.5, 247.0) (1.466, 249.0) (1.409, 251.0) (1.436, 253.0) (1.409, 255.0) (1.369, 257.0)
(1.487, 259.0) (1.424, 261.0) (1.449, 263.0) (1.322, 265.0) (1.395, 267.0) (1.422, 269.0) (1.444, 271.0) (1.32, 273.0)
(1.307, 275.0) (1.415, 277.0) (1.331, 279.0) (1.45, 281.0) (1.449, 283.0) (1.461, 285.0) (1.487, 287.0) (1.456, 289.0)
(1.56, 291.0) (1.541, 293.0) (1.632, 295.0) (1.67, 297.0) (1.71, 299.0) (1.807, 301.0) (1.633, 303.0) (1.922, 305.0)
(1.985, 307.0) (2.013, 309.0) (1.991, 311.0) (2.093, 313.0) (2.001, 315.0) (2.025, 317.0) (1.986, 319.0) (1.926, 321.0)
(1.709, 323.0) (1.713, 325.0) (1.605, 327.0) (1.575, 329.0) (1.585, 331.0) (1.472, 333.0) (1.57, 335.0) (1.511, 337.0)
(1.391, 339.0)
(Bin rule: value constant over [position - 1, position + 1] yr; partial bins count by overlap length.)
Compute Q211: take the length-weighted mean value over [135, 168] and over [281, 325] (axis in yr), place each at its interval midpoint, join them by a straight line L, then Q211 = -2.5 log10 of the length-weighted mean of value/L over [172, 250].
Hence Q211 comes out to 0.20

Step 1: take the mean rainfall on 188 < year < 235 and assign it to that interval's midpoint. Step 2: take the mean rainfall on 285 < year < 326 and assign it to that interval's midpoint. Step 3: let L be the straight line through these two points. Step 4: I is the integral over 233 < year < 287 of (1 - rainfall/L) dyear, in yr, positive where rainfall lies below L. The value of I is 3.55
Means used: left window 1.29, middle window 1.44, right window 1.78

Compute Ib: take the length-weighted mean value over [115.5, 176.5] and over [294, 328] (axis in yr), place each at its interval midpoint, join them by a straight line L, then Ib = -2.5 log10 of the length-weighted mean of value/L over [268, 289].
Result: 0.24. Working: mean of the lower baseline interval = 1.43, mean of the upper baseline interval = 1.85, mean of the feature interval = 1.41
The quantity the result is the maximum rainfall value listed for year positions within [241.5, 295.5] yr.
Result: 1.632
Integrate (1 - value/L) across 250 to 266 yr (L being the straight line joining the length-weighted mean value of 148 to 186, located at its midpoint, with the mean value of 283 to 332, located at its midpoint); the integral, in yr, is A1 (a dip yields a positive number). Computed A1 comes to 1.82 yr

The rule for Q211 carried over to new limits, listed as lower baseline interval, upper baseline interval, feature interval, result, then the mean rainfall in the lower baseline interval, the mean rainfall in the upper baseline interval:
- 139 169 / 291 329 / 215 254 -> 0.13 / 1.45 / 1.82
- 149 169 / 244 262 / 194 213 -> 0.18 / 1.38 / 1.44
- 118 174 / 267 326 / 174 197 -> 0.25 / 1.44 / 1.67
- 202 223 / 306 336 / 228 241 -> -0.12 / 1.26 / 1.82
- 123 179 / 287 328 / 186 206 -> 0.28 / 1.42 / 1.79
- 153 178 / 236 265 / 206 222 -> 0.12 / 1.32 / 1.45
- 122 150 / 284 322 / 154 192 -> 0.23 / 1.52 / 1.78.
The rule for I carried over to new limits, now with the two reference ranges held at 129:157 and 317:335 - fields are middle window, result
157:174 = 2.34 yr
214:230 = 2.15 yr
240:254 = 1.39 yr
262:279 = 2.76 yr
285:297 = 0.94 yr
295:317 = -2.49 yr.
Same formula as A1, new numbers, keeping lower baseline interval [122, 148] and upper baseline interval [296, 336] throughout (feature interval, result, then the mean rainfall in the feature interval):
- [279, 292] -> 2.1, 1.47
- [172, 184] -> 2.9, 1.2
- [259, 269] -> 1.8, 1.41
